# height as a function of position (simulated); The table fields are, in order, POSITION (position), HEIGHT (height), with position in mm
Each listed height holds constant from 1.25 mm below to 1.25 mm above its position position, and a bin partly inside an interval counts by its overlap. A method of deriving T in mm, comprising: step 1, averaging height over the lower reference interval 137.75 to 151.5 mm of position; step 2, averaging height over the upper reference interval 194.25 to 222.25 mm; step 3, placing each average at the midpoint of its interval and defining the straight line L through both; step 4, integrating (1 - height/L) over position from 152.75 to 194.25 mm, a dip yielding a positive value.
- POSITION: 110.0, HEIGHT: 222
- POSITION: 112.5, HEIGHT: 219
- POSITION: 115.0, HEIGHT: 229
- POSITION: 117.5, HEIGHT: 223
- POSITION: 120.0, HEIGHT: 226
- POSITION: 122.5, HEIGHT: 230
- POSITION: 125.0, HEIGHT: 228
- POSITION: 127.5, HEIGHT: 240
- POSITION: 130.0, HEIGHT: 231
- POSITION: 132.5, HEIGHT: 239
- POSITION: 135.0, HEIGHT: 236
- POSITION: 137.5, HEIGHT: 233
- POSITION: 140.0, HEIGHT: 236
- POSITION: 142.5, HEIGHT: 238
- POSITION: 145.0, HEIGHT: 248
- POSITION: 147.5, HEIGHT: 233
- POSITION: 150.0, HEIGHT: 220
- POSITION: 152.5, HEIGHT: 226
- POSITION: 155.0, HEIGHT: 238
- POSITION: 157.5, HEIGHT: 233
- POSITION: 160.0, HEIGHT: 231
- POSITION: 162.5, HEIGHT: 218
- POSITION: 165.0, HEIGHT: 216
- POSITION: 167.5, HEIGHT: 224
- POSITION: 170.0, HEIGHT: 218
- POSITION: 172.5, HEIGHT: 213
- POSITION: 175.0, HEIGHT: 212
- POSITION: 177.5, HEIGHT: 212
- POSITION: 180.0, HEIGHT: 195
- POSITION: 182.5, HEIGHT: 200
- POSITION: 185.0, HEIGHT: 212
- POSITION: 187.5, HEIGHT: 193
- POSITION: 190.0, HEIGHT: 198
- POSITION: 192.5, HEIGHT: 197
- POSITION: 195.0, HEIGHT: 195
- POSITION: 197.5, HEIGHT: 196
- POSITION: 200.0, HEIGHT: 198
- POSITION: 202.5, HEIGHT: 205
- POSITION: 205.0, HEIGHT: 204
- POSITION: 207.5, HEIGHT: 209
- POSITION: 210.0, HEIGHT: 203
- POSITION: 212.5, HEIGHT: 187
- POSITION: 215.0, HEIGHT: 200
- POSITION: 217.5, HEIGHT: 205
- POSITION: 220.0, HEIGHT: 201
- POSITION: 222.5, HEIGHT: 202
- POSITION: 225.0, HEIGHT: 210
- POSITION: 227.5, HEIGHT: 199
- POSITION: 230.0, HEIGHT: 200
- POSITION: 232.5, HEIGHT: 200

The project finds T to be 1.16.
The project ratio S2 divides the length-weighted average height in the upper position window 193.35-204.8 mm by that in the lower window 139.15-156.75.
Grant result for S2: 0.85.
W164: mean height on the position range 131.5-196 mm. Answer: 220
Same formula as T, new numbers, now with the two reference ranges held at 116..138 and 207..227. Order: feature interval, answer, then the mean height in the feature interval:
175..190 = 0.7 mm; 203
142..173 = -0.8 mm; 227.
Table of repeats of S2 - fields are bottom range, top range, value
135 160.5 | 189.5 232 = 0.86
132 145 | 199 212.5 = 0.85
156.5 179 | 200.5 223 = 0.92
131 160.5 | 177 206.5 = 0.85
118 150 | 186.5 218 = 0.85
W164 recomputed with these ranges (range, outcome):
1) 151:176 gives 223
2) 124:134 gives 235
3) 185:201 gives 197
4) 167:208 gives 204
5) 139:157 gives 234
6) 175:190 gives 203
